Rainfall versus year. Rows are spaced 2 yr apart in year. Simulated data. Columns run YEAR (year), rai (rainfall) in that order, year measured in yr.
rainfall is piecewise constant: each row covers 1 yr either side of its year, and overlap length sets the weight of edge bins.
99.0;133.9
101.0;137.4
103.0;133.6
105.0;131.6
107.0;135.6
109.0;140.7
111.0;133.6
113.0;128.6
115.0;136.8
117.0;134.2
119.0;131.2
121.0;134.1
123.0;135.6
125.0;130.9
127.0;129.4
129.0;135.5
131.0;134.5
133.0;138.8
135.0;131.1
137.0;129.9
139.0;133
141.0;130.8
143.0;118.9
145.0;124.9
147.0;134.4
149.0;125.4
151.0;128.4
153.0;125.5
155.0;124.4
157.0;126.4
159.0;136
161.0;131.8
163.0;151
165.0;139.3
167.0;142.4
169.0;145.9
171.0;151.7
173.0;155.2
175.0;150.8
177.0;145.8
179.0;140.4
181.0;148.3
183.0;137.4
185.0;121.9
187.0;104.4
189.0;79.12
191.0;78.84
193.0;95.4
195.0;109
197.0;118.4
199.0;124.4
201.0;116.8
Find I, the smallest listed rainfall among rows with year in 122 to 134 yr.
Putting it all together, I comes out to 129.4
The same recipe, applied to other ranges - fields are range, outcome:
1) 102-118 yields 128.6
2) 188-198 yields 78.84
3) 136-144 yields 118.9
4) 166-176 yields 142.4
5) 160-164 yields 131.8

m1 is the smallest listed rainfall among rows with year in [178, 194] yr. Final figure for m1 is 78.84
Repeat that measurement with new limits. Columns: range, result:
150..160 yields 124.4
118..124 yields 131.2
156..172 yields 126.4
